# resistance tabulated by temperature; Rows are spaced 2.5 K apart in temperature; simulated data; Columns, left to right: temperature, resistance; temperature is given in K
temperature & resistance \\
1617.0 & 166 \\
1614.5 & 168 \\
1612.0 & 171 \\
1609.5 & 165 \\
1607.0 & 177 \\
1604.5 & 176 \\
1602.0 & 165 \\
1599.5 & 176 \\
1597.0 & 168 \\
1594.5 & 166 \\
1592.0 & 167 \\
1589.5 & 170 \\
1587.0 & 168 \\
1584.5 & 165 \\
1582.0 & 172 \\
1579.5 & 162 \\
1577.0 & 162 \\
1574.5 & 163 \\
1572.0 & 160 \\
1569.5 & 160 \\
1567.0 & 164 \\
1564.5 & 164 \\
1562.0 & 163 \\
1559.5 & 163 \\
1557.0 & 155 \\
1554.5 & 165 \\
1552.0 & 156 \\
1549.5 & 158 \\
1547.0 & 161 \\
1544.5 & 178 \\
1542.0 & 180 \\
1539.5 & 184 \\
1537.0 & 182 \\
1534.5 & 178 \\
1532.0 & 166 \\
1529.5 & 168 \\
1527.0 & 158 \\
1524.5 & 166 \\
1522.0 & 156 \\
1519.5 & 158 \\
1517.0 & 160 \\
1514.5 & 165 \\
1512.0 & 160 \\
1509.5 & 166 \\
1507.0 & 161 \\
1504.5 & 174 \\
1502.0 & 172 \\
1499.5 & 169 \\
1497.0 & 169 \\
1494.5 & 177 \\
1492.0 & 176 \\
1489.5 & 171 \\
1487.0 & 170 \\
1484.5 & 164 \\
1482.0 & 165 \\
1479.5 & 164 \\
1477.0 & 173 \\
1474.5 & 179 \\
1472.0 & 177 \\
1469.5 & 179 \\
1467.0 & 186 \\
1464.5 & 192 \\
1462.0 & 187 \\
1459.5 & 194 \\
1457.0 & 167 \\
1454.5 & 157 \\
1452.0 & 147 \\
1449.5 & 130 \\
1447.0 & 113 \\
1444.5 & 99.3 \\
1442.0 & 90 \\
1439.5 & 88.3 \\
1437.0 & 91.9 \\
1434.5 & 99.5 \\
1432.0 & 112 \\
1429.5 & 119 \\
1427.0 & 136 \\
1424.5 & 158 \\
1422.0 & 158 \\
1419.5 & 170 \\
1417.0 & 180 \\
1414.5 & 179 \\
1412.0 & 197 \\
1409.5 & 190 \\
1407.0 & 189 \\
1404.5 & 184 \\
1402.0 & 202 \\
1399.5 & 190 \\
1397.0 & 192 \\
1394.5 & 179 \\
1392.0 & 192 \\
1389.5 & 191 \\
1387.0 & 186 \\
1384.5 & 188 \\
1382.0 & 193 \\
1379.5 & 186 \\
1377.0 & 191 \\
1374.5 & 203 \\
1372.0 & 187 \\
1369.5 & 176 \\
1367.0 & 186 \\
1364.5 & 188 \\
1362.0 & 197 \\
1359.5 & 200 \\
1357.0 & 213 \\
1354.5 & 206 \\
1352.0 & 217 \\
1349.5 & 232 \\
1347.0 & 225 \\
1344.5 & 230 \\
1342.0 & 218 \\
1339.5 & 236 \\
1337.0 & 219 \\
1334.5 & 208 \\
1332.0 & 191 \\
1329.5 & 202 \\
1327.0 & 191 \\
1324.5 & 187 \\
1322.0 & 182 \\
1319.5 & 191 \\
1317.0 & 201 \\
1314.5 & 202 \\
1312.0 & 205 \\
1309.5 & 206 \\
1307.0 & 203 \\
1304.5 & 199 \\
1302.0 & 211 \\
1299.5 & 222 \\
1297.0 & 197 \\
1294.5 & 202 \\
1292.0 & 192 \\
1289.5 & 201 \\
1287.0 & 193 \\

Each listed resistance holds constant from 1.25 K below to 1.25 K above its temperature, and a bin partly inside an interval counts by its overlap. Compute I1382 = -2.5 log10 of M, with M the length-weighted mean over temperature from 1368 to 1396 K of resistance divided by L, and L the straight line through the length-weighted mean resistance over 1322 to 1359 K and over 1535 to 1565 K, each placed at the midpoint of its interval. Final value 0.08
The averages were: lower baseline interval 211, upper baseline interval 168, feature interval 188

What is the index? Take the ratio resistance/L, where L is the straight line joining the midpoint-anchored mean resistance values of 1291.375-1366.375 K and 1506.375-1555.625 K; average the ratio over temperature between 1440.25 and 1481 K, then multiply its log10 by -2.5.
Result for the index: 0.14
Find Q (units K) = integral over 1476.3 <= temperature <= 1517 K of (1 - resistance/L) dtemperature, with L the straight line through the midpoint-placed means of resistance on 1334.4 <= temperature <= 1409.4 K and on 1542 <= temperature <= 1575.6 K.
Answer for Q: 1.6 K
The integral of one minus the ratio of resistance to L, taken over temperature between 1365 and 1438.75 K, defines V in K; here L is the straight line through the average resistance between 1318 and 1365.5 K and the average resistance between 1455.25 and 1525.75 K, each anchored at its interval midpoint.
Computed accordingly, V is 8.0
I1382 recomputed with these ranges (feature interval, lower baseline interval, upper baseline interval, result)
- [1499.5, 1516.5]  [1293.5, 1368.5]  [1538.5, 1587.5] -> 0.053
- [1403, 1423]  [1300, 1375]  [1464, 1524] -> 0.036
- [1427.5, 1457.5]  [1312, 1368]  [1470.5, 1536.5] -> 0.478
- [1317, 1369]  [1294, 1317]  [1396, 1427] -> -0.049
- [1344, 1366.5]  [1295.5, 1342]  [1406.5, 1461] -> -0.143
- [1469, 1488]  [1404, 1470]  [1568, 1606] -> -0.105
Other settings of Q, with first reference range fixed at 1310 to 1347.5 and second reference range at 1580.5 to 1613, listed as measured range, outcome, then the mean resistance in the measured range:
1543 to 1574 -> 2.19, 162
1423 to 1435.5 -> 4.30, 126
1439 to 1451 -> 5.30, 106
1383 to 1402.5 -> 0.73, 190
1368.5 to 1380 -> 0.60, 189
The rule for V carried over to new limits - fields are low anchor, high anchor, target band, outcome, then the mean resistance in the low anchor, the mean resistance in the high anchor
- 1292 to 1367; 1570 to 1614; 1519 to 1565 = 2.2 K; 206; 168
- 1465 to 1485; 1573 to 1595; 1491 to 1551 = 0.9 K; 174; 166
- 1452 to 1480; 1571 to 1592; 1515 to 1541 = 0.5 K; 177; 165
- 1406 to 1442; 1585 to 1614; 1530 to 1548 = -1.6 K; 145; 170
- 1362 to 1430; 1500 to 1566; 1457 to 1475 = -1.0 K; 182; 166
